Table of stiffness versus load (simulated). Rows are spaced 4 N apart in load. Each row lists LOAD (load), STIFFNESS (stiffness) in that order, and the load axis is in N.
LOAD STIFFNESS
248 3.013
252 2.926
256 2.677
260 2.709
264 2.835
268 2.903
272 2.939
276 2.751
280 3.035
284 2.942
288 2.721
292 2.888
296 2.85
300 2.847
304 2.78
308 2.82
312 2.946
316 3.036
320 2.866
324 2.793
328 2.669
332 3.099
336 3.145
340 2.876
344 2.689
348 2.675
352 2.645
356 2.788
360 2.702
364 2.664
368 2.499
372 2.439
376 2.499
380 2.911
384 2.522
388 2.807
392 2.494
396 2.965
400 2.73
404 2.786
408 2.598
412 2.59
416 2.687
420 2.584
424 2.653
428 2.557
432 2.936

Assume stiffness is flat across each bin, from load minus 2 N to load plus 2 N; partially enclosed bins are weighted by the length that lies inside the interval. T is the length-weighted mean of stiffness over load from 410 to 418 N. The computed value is 2.64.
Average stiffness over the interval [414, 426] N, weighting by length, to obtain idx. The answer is 2.64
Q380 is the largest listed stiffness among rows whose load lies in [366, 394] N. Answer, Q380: 2.911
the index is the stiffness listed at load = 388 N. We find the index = 2.807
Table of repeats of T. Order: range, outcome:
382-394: 2.61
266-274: 2.92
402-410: 2.69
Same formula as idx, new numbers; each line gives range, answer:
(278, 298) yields 2.89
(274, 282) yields 2.89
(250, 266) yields 2.79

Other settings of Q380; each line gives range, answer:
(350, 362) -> 2.788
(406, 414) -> 2.598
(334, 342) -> 3.145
